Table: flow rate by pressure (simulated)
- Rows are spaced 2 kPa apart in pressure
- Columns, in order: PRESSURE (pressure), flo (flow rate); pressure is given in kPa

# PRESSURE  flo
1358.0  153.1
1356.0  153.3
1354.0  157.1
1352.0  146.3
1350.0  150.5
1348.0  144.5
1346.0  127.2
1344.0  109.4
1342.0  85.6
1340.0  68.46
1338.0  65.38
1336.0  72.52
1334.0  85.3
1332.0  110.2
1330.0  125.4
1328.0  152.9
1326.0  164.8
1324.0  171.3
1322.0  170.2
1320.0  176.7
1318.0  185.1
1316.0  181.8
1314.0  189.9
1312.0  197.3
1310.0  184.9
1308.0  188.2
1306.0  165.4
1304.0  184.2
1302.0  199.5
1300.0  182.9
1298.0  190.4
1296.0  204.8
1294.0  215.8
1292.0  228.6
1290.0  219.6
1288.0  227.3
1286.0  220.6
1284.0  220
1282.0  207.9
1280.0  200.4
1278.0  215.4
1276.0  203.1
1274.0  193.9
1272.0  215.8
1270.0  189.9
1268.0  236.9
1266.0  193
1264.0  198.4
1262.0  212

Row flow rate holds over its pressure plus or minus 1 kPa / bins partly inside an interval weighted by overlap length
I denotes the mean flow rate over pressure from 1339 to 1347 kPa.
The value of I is 97.7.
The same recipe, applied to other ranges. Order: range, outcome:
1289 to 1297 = 217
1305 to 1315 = 185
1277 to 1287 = 213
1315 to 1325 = 177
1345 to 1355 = 145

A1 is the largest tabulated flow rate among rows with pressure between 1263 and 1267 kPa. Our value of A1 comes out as 198.4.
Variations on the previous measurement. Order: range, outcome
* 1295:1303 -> 204.8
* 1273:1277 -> 203.1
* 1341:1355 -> 157.1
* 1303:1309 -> 188.2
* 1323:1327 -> 171.3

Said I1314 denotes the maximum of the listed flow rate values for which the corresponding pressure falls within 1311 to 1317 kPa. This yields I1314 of 197.3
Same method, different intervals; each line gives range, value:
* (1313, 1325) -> 189.9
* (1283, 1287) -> 220.6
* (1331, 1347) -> 127.2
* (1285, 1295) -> 228.6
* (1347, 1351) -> 150.5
